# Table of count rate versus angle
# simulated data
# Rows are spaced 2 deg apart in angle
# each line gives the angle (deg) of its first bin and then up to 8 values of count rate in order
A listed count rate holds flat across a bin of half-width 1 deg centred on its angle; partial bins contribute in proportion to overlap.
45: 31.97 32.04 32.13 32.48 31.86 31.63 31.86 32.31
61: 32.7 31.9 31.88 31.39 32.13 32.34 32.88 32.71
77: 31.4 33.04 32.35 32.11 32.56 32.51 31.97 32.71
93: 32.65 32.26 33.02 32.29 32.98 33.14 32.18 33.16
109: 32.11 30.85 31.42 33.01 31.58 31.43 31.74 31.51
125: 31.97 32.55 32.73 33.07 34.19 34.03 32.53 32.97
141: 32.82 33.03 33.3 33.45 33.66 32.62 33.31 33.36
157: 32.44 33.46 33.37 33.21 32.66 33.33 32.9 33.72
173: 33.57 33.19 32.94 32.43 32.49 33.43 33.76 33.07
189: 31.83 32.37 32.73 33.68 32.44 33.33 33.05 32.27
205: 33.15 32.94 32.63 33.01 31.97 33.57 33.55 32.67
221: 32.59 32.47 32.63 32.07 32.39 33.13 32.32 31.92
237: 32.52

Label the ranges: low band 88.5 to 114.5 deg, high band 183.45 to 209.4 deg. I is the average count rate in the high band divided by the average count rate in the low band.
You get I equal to 1.0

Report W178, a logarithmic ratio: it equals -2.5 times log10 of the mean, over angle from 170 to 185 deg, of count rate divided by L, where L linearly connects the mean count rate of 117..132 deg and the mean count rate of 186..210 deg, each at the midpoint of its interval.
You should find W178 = -0.018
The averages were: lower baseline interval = 32.1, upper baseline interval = 32.8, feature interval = 33.2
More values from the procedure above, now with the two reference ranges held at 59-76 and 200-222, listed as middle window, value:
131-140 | -0.03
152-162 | -0.02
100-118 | 0.01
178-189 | -0.01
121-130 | 0.01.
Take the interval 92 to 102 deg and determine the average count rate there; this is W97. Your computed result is 32.6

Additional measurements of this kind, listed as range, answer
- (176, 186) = 33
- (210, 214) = 32.5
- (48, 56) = 32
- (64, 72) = 31.9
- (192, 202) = 33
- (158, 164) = 33.3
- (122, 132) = 32.4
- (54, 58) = 31.7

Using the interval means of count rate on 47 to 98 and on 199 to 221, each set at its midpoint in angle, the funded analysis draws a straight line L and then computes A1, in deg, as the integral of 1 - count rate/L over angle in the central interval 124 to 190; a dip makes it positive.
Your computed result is -0.86 deg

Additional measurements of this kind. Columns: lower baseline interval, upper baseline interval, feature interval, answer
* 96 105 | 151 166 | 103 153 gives 0.49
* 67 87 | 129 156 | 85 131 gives 0.67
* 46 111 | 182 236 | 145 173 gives -0.52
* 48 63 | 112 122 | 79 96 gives -0.24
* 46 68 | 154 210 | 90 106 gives -0.16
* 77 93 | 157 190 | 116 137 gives 0.15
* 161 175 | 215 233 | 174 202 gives 0.12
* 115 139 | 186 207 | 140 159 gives -0.30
